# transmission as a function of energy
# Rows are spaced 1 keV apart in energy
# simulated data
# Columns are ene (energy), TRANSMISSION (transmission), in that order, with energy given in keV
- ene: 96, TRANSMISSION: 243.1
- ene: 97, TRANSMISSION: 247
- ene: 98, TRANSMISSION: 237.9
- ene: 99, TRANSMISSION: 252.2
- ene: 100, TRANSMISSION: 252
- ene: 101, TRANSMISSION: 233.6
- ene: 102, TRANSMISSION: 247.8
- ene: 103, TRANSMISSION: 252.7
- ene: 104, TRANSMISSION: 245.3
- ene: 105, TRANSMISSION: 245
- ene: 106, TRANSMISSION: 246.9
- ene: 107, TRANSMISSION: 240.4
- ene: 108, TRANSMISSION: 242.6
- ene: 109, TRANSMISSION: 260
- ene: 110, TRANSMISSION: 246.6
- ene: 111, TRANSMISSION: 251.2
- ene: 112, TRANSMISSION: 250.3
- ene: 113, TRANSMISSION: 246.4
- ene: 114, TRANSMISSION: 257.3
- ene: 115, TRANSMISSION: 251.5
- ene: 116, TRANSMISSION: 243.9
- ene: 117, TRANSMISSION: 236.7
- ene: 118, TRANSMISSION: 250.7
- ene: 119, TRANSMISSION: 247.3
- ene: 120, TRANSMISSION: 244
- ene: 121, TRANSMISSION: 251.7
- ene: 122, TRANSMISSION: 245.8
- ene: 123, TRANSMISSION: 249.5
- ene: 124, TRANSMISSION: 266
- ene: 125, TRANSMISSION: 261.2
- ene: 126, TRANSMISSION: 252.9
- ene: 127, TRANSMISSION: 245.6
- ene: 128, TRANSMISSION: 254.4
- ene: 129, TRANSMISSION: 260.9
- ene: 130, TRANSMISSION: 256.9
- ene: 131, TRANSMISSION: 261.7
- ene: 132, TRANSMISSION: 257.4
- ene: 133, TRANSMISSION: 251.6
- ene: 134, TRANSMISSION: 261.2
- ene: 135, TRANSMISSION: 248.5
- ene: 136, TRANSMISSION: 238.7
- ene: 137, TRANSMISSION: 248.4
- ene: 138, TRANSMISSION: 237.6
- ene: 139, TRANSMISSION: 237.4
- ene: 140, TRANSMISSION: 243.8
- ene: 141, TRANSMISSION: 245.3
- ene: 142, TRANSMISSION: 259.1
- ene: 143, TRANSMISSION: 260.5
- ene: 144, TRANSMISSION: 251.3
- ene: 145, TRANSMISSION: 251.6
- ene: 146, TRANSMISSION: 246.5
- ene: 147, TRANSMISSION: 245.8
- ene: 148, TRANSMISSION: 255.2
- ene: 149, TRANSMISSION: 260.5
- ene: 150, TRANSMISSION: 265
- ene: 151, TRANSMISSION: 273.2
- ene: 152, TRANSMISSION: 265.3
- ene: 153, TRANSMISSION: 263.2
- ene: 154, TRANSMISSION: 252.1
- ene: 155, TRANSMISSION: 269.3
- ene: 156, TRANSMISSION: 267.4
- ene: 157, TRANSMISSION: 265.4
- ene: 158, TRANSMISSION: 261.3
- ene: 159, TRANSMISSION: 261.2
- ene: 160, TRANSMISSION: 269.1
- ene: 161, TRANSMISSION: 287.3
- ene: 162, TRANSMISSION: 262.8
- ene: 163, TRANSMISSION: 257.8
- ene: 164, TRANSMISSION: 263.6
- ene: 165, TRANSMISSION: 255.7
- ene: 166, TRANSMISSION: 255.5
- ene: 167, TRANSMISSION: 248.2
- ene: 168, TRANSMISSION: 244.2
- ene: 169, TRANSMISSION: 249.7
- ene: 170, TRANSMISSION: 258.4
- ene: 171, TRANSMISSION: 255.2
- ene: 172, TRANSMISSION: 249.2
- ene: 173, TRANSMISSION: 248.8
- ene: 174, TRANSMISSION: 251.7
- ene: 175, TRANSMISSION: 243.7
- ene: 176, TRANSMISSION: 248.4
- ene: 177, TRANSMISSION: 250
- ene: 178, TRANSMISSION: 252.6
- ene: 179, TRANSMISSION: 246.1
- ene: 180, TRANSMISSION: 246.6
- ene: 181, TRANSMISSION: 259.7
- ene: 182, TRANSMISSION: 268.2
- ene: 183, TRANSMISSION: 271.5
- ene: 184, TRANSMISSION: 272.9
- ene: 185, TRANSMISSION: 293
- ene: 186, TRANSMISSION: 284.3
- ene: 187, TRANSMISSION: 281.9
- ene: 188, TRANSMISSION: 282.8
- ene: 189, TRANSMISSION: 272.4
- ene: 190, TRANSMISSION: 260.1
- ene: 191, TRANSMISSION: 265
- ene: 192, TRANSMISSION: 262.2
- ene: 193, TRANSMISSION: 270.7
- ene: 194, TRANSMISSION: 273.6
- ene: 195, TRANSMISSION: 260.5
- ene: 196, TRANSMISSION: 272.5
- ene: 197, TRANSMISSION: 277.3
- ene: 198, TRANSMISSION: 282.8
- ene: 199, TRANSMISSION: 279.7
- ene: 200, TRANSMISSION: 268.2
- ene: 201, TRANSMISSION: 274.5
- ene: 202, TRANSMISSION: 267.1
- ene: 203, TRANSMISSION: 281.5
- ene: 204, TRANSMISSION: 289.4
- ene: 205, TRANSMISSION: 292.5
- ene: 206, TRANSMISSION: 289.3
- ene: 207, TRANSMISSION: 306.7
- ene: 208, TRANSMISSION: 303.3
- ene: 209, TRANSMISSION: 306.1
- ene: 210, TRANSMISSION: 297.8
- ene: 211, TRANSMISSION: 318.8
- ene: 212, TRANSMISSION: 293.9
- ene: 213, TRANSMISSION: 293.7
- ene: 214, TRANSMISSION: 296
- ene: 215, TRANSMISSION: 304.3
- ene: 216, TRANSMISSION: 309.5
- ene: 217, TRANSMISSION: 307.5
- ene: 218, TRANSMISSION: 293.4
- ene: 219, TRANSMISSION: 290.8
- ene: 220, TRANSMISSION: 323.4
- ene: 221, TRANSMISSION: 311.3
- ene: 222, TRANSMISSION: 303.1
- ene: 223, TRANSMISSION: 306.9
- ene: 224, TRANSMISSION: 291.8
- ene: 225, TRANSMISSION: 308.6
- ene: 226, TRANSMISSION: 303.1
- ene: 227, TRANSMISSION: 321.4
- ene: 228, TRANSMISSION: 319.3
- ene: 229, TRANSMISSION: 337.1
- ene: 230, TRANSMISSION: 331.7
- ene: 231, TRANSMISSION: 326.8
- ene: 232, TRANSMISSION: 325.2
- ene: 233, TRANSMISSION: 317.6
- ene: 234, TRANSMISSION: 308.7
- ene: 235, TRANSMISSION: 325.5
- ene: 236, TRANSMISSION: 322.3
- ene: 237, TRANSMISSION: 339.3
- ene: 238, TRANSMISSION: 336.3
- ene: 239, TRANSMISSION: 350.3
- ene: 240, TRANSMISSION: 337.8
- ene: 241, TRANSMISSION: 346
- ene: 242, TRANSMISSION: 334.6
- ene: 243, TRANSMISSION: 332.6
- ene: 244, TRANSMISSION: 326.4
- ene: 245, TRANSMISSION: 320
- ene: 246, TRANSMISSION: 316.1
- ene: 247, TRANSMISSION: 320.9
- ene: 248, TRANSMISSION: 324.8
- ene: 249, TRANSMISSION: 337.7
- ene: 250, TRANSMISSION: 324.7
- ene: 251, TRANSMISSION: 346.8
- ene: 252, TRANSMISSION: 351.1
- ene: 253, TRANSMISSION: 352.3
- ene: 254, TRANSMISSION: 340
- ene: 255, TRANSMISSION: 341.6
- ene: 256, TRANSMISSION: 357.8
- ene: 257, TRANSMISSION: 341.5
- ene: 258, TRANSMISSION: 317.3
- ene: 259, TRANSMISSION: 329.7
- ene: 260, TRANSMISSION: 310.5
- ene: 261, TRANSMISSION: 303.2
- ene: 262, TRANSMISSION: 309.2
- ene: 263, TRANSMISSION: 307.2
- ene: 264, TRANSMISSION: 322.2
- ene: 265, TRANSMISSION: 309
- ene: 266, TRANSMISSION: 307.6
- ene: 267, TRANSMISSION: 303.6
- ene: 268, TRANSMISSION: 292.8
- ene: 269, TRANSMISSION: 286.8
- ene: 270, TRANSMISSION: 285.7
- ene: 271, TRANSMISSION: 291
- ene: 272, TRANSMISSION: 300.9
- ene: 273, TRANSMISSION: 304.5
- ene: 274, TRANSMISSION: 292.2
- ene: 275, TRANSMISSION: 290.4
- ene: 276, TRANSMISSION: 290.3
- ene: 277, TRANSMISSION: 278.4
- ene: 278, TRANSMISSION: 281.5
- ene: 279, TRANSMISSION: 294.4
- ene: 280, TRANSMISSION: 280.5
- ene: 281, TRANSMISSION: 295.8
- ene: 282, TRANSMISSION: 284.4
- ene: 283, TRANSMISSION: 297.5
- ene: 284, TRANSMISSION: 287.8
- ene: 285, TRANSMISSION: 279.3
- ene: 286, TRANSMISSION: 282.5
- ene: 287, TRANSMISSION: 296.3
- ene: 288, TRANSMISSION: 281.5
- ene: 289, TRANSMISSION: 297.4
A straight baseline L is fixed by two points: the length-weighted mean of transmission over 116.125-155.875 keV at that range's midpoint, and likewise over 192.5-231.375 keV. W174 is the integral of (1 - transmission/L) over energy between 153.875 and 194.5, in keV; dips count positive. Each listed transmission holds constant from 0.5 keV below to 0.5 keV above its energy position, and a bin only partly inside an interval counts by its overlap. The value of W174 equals 1.9 keV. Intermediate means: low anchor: 253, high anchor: 297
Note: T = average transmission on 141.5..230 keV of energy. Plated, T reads 276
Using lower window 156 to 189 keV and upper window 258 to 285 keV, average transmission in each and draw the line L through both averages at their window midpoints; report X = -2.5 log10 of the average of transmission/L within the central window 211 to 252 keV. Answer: -0.13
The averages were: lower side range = 261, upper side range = 298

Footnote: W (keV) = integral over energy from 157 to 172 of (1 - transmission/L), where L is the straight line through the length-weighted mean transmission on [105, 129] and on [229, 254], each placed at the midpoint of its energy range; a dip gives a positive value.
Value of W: 1.2 keV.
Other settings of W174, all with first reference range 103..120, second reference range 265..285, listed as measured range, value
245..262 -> -2.7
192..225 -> -2.1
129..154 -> 0.2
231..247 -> -2.6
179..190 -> -0.2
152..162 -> -0.2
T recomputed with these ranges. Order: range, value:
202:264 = 318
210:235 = 310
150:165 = 265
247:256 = 340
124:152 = 253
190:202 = 271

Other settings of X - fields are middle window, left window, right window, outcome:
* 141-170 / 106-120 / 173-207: 0.00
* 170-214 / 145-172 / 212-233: 0.05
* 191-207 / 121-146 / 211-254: 0.08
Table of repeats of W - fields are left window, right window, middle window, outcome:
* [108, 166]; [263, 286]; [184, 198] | -0.2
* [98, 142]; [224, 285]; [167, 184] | 1.4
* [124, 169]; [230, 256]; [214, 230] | 0.4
